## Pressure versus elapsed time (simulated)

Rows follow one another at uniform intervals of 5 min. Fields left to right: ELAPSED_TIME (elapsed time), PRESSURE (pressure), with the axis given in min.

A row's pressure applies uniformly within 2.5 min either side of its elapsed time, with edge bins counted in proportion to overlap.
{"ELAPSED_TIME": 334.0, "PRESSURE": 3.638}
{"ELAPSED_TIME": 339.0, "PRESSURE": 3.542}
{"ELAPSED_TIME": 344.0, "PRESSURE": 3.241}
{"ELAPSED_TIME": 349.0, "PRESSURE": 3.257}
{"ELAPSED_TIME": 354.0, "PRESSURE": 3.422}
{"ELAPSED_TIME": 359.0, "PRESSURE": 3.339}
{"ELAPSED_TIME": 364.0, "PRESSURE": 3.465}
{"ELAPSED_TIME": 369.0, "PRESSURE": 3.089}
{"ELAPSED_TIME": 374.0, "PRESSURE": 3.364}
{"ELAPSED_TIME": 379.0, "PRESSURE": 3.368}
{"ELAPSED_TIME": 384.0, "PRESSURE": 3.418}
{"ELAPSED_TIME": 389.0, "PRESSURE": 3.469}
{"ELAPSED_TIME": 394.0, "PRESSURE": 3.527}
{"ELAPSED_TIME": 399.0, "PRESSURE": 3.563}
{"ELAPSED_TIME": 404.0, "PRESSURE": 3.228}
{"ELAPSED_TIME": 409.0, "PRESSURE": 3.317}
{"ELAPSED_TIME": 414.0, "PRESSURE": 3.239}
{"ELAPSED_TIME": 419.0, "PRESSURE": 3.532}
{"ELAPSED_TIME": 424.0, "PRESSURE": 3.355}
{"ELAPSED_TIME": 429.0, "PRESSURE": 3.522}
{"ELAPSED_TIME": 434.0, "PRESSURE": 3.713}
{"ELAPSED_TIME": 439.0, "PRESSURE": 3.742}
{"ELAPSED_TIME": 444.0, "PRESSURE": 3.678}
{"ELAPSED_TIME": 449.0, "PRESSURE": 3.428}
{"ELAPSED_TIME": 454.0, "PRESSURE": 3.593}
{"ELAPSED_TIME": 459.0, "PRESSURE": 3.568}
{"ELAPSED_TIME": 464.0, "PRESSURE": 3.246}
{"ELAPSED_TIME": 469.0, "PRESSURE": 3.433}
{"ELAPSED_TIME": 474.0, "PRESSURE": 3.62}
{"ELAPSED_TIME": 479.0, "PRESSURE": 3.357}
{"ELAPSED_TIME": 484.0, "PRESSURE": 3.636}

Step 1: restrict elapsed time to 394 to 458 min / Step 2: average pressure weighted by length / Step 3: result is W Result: 3.5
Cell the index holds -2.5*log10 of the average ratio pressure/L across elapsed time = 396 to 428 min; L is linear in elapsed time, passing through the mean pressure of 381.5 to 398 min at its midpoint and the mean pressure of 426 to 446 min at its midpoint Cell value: 0.06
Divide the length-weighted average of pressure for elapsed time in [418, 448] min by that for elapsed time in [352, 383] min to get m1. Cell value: 1.07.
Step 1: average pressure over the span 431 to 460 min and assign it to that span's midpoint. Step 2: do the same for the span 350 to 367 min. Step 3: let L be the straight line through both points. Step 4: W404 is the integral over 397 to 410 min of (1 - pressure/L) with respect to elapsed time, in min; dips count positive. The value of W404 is 0.5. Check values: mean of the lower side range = 3.39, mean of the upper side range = 3.62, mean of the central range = 3.37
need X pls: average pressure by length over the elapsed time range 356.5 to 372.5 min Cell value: 3.3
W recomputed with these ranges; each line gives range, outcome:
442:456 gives 3.56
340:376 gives 3.32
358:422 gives 3.38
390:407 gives 3.44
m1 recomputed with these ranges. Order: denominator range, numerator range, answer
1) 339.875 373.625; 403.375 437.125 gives 1.03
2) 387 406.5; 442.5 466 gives 1.02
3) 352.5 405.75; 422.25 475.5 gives 1.04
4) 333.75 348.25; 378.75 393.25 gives 1.01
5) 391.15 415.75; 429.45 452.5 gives 1.07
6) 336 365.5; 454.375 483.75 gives 1.03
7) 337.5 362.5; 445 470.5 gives 1.03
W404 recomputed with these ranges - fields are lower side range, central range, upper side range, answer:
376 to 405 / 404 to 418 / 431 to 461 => 0.8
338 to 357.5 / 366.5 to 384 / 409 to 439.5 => 0.5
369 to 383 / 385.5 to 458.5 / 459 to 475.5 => -2.4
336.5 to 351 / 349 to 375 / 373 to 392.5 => 0.4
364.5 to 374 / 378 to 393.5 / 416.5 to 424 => -0.6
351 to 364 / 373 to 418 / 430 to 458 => 1.3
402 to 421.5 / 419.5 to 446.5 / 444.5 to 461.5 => -1.2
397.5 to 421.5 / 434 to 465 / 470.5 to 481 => -1.2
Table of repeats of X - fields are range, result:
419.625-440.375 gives 3.57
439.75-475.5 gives 3.52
